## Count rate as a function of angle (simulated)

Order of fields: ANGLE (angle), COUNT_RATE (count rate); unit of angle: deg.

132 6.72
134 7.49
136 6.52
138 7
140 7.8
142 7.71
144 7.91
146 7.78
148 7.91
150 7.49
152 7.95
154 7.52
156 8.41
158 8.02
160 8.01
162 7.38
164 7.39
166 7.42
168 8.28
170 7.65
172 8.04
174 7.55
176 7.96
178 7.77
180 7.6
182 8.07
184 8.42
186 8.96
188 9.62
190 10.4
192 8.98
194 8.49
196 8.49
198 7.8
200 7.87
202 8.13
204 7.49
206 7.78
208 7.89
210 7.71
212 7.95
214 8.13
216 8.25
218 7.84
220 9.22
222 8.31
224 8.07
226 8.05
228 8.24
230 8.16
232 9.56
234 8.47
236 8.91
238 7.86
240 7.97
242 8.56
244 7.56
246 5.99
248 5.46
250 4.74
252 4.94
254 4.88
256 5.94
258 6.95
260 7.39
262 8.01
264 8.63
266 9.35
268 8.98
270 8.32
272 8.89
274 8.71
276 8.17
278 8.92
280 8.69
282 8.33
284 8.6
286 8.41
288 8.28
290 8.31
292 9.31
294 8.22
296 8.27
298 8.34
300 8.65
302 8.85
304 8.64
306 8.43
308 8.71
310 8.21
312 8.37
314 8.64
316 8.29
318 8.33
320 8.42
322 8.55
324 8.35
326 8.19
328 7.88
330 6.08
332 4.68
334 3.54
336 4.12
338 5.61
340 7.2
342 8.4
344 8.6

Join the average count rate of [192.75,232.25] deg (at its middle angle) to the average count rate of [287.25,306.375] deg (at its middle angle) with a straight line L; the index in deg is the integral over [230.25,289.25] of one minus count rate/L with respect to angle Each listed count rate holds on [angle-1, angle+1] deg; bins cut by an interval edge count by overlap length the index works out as 4.1 deg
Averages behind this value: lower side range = 8.15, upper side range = 8.54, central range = 7.78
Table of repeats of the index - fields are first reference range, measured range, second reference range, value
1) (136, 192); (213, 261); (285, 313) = 4.5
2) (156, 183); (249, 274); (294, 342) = 1.2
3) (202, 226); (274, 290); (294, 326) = -0.3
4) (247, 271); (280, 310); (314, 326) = -2.8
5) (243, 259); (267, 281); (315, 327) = -4.3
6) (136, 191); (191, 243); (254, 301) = -0.8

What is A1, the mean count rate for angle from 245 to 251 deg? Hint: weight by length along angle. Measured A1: 5.4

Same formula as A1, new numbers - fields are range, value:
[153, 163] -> 7.87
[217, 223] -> 8.46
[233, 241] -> 8.3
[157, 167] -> 7.64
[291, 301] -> 8.56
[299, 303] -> 8.75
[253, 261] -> 6.29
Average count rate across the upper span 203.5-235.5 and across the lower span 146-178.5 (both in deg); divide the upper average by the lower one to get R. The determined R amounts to 1.05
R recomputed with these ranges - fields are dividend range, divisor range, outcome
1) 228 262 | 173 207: 0.86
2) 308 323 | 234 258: 1.26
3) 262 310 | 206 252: 1.10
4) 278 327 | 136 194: 1.06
